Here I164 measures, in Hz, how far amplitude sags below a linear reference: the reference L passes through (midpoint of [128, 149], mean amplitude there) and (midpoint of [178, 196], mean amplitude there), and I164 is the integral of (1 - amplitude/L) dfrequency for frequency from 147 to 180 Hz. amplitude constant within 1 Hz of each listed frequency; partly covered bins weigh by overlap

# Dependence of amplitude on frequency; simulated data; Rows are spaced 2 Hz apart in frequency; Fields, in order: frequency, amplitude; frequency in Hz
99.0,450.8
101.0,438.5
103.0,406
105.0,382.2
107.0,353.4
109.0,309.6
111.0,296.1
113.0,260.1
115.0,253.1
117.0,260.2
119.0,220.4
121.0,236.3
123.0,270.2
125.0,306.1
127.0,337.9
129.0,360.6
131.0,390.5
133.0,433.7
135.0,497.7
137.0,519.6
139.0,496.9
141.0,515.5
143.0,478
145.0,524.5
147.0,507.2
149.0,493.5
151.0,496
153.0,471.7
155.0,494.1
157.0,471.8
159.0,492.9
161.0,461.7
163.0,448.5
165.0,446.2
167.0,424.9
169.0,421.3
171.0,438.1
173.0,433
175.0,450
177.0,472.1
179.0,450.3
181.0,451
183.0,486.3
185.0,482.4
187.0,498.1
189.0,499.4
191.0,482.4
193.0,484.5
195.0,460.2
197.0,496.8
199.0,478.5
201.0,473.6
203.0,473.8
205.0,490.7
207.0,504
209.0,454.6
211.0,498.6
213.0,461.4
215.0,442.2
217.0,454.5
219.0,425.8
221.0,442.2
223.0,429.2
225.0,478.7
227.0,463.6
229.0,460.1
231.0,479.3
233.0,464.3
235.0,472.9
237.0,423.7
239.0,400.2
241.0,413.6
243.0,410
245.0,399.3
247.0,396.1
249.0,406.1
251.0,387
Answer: 0.9 Hz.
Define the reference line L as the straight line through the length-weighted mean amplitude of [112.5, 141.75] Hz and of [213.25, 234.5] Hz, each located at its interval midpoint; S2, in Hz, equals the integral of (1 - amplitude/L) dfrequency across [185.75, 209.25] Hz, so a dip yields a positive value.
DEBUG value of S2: -3.1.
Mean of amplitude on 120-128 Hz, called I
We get 288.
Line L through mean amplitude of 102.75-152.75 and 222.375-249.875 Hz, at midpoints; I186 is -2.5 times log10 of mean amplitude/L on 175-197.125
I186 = -0.16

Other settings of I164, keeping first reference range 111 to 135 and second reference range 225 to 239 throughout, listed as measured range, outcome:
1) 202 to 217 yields -1.6 Hz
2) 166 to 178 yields -2.0 Hz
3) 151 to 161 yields -3.6 Hz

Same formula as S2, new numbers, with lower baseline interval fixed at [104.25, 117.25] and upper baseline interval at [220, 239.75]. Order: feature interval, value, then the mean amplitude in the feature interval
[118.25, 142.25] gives -4.0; 385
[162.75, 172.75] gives -1.6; 435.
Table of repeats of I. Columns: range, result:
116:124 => 247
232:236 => 469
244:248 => 398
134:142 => 507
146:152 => 499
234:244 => 424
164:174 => 433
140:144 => 497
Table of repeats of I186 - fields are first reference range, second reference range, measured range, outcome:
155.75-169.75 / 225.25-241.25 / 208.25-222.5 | -0.01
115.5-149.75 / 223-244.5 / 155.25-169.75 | -0.11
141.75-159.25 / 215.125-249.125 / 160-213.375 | 0.00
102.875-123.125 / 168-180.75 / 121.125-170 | -0.19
